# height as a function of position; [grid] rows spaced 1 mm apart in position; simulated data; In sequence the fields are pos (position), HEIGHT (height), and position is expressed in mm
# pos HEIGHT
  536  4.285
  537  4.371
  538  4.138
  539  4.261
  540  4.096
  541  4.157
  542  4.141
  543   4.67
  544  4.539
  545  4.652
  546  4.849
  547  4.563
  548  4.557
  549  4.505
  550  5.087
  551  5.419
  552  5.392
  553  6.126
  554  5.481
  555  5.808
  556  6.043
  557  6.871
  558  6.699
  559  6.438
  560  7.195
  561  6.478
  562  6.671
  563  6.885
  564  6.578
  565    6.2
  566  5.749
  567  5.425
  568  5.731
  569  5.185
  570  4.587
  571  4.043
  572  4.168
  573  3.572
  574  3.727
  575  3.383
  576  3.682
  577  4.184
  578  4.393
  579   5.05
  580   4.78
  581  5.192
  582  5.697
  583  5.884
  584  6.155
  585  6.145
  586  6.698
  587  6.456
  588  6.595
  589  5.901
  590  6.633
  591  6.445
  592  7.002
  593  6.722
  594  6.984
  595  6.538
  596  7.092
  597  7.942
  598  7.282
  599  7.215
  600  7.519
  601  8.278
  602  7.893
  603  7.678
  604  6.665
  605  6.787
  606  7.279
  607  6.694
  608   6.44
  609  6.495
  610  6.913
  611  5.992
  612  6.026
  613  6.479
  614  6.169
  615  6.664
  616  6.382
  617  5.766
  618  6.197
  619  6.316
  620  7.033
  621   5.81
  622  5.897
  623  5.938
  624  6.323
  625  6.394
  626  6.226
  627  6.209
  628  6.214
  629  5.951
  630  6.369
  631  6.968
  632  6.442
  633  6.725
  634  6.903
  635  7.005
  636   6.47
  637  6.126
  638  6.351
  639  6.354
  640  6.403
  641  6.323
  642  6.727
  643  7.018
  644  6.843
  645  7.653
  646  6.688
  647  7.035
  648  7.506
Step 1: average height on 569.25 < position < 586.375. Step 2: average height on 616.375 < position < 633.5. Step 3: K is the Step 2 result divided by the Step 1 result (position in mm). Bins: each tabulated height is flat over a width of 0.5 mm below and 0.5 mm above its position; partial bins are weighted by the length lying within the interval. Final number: 1.3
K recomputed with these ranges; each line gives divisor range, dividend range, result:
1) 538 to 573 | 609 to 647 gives 1.21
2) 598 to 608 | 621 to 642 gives 0.87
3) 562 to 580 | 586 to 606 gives 1.43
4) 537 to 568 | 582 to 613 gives 1.25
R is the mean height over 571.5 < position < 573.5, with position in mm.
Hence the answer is 3.87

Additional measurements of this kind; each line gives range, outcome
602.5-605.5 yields 7.04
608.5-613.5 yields 6.38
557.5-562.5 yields 6.7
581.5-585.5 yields 5.97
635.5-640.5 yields 6.34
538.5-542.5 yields 4.16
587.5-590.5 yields 6.38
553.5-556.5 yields 5.78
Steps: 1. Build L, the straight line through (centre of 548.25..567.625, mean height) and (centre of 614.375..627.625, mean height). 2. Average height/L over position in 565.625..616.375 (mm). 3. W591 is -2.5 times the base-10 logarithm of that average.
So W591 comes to 0.02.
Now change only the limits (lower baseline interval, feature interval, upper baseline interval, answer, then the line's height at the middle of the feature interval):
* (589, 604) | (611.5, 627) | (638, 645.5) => 0.117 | 6.95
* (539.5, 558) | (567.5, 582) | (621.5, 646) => 0.235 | 5.53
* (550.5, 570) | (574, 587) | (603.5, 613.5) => 0.229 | 6.29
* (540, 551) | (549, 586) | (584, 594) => 0.008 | 5.56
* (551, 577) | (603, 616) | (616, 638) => -0.082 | 6.11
